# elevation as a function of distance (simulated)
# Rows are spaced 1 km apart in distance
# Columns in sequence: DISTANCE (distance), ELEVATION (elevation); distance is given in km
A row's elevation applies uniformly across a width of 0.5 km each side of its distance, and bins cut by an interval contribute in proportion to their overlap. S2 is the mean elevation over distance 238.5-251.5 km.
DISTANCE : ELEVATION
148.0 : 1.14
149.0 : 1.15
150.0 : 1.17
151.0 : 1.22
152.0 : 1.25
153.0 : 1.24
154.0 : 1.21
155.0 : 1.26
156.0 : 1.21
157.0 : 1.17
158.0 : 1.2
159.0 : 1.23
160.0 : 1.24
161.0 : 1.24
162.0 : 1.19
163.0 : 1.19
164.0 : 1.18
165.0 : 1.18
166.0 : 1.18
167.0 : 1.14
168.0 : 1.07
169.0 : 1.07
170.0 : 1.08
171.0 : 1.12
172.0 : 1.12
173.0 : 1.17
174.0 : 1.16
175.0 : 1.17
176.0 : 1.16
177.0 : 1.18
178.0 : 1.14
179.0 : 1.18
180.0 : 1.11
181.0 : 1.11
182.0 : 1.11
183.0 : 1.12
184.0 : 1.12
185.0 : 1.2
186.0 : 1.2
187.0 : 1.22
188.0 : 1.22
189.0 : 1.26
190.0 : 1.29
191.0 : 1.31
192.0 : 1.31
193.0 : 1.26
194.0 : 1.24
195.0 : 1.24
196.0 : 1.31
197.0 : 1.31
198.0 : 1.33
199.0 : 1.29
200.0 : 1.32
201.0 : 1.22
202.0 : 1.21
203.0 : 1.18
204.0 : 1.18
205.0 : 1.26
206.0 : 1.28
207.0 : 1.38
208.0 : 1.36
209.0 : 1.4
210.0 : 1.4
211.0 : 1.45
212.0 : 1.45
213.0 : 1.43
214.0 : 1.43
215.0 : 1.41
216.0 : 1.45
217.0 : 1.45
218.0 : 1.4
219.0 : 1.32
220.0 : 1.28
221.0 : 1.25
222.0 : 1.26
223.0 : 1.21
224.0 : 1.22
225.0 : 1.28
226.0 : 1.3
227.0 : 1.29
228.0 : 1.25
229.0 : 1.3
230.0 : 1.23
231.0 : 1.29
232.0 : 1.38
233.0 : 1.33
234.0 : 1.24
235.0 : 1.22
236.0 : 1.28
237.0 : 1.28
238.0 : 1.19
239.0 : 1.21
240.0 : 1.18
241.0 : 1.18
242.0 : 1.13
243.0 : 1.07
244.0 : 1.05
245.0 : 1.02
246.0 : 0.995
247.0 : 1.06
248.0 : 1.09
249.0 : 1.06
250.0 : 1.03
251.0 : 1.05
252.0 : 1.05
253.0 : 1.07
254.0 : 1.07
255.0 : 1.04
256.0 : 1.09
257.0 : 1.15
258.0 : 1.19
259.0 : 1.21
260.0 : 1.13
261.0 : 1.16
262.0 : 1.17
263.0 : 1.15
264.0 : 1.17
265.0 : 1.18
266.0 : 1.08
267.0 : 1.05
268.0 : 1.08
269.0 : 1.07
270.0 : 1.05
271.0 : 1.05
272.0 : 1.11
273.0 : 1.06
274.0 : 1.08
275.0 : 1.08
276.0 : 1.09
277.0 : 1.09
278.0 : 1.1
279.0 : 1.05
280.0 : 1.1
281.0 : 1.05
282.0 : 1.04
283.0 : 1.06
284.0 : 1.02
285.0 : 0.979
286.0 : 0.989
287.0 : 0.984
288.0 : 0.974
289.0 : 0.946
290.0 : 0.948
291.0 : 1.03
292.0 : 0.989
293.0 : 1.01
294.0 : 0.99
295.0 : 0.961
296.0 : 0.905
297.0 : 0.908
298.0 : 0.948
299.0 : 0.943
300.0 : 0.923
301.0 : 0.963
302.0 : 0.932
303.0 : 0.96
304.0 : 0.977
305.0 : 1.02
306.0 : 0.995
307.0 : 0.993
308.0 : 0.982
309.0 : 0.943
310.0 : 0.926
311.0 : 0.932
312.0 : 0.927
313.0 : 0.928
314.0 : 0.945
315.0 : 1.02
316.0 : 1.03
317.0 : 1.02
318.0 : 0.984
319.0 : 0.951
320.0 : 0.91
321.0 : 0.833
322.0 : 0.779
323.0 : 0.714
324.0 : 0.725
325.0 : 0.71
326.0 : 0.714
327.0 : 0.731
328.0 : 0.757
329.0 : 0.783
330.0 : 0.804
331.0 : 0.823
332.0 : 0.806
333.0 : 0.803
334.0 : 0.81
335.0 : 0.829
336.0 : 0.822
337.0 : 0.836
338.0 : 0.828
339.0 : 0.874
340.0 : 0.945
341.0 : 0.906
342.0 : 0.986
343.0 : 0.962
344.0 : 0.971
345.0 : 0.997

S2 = 1.09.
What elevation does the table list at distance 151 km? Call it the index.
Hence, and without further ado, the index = 1.22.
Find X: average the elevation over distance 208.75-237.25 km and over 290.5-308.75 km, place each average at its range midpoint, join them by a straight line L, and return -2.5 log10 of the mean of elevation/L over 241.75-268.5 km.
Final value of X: 0.075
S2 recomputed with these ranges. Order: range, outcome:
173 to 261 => 1.23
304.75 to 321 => 0.964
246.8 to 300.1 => 1.05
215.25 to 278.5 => 1.17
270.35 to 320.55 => 0.995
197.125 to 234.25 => 1.32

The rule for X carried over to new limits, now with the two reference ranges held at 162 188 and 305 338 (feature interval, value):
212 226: -0.25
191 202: -0.16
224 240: -0.21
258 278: -0.14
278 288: -0.10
